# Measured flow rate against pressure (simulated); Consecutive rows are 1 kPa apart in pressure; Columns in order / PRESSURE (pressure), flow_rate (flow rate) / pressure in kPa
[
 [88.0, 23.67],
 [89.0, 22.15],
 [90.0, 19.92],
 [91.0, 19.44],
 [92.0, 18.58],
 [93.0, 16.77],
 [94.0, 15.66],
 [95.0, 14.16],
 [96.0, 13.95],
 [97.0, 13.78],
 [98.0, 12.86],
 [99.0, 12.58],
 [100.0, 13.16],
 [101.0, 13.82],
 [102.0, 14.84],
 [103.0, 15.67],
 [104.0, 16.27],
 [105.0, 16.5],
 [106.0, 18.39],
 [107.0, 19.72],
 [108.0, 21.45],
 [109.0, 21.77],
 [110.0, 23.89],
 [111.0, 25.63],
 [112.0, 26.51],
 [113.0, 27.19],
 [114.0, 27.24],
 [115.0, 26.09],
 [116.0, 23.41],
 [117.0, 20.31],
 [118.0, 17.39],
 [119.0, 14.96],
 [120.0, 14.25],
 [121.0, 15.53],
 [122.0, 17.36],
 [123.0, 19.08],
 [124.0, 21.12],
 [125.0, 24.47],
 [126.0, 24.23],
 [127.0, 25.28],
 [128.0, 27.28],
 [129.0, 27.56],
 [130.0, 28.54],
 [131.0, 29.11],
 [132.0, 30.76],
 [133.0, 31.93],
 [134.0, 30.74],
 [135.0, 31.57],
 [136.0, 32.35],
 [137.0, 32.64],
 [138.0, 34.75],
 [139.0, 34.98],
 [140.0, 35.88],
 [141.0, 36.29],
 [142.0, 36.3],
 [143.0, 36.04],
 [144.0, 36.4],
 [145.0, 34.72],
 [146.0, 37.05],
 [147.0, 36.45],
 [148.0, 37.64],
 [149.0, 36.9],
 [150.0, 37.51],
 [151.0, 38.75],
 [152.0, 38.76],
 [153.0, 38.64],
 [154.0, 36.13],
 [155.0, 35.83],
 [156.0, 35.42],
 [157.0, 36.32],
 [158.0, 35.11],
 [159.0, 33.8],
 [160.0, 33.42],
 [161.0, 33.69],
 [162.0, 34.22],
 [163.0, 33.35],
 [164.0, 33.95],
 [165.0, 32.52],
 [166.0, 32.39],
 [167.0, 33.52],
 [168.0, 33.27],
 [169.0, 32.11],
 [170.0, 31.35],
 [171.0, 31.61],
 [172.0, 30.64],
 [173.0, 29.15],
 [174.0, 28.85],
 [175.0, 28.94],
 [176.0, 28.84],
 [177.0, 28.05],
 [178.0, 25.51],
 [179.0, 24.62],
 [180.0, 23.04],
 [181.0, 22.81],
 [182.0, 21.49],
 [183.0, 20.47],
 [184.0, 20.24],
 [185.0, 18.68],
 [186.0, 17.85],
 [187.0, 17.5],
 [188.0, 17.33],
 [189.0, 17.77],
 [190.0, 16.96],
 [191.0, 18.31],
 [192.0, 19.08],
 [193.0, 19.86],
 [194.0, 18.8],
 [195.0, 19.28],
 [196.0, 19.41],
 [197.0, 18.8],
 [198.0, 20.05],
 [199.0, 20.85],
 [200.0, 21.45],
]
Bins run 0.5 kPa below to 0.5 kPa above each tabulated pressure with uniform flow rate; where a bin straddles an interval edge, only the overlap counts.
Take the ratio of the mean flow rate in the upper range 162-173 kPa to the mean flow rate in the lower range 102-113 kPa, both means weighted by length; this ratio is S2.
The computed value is 1.6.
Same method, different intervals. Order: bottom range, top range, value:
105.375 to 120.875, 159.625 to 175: 1.48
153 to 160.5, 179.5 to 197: 0.55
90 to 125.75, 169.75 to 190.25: 1.27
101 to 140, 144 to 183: 1.35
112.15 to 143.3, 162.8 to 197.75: 0.92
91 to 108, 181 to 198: 1.21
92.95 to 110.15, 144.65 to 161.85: 2.23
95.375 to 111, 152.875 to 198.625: 1.59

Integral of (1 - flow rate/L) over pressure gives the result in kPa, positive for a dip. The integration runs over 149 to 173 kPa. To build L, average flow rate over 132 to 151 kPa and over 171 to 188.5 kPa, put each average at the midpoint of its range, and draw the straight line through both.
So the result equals -4.1 kPa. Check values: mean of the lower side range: 35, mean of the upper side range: 24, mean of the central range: 34.4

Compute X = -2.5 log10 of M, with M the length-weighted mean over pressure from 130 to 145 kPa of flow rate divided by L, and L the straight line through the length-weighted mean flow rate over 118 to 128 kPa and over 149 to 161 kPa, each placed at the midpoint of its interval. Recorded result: -0.22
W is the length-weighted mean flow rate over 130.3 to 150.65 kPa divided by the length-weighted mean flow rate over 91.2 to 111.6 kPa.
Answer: 2.02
